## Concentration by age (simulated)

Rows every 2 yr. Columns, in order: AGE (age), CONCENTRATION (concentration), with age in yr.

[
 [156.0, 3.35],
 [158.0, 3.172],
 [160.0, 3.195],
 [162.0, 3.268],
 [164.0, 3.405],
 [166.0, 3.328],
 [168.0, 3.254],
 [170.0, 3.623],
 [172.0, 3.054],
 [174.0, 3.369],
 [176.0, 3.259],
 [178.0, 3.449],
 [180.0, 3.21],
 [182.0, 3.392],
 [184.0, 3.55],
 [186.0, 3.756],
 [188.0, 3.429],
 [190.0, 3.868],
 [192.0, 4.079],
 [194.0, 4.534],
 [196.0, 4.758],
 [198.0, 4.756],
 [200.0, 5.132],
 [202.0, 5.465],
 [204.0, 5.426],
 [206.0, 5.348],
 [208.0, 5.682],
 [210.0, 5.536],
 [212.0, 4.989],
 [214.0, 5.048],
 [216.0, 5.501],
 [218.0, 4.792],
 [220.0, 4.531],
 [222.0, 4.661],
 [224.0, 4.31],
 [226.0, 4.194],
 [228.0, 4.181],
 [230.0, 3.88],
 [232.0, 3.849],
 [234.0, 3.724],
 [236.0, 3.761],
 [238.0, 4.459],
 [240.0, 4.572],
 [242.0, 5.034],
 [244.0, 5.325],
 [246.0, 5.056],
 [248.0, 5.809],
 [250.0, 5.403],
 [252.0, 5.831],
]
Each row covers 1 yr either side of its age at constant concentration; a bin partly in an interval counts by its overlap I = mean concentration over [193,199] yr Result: 4.68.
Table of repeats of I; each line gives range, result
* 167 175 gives 3.33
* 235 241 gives 4.26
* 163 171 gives 3.4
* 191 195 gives 4.31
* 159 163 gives 3.23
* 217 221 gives 4.66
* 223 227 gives 4.25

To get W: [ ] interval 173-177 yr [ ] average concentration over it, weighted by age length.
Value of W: 3.31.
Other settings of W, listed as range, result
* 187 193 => 3.79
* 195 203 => 5.03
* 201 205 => 5.45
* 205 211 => 5.52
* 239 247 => 5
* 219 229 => 4.38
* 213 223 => 4.91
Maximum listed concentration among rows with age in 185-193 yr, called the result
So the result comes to 4.079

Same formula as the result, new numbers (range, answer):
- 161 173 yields 3.623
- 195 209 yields 5.682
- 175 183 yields 3.449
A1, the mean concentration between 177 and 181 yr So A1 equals 3.33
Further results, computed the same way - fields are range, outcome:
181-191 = 3.6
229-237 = 3.8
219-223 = 4.6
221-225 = 4.49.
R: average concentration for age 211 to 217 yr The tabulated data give 5.18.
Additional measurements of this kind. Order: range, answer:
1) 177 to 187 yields 3.47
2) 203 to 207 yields 5.39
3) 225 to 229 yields 4.19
